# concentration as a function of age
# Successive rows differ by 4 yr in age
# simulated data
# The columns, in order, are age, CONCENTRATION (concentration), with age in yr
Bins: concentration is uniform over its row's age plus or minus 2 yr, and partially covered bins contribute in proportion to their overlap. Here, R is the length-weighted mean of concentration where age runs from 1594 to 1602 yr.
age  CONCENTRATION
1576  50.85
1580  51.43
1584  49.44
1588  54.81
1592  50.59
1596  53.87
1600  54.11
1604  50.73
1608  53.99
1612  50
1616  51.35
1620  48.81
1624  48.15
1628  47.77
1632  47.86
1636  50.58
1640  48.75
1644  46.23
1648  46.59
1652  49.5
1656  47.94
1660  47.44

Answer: 54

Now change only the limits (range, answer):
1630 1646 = 48.4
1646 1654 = 48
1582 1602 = 52.6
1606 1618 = 51.8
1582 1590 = 52.1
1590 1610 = 52.7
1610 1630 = 49.2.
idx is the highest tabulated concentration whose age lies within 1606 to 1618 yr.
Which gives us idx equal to 53.99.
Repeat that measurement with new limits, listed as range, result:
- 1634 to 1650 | 50.58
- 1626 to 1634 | 47.86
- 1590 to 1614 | 54.11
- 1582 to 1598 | 54.81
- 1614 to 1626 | 51.35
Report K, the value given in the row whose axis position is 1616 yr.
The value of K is 51.35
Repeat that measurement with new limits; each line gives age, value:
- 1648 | 46.59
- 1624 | 48.15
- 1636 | 50.58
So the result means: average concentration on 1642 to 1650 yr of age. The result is 46.4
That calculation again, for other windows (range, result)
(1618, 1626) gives 48.5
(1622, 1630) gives 48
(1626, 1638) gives 48.7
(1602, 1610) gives 52.4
